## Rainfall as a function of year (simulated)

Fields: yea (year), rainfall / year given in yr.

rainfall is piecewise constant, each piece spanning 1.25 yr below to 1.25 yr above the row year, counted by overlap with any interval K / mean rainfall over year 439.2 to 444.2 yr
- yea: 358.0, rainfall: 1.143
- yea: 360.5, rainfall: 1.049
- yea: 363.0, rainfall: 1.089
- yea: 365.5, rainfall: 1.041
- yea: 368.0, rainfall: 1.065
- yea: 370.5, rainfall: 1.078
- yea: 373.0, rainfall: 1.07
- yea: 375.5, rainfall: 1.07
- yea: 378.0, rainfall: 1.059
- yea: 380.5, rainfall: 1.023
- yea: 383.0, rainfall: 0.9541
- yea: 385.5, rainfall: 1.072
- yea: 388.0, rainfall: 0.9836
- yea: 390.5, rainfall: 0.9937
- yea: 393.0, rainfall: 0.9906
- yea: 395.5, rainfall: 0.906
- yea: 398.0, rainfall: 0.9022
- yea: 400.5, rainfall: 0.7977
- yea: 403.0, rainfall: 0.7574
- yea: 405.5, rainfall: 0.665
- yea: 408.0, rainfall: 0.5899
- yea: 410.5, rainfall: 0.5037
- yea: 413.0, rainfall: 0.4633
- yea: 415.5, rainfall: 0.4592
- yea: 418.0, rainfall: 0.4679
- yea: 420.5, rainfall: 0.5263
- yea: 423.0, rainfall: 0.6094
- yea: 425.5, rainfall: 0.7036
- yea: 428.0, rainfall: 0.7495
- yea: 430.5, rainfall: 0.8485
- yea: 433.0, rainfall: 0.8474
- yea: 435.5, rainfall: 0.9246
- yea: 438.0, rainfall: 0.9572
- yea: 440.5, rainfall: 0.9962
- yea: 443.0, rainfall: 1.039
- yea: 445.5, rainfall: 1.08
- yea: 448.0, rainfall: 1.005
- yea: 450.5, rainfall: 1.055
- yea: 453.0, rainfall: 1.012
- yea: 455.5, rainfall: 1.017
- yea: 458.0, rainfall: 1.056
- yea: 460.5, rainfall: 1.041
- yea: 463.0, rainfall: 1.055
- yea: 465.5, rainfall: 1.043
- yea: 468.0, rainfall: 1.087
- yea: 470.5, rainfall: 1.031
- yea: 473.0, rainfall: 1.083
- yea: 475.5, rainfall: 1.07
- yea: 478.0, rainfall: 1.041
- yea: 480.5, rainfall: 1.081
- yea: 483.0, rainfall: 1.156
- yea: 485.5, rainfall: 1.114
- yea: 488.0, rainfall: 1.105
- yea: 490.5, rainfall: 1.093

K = 1.02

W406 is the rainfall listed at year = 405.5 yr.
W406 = 0.665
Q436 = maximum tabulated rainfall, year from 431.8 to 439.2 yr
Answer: 0.9572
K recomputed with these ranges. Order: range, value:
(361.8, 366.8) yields 1.06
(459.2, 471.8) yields 1.05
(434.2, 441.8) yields 0.959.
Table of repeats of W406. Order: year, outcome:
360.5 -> 1.049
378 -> 1.059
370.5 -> 1.078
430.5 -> 0.8485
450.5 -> 1.055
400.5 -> 0.7977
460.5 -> 1.041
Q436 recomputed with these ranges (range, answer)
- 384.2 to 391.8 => 1.072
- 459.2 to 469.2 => 1.087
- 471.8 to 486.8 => 1.156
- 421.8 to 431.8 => 0.8485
